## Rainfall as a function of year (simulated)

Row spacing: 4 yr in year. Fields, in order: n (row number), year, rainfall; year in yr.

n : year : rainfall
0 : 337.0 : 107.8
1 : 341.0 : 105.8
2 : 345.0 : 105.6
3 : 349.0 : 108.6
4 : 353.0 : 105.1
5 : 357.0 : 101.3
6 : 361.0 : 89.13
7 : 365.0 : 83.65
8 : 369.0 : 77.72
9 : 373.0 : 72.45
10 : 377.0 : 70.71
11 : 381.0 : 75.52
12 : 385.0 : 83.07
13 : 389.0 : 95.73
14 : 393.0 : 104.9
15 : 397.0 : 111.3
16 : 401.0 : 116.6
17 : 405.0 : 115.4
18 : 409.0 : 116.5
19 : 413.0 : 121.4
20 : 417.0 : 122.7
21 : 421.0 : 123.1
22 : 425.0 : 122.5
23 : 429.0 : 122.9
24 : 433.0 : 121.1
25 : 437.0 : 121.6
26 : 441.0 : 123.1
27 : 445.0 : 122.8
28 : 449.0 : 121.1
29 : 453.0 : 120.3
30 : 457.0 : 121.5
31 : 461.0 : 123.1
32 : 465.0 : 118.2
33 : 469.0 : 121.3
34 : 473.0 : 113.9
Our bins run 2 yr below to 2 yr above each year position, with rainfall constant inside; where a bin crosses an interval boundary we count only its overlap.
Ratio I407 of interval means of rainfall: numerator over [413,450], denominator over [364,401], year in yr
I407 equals 1.4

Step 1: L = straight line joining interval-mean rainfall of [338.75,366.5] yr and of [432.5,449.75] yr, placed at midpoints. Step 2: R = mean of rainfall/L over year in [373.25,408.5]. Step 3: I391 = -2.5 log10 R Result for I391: 0.145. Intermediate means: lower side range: 100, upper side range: 122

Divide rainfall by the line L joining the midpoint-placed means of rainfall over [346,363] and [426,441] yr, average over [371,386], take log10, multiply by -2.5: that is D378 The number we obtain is 0.394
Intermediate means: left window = 101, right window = 122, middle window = 74.9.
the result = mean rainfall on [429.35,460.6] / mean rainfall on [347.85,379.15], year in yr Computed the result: 1.38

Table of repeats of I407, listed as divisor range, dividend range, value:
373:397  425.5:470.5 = 1.40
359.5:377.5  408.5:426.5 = 1.54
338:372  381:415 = 1.10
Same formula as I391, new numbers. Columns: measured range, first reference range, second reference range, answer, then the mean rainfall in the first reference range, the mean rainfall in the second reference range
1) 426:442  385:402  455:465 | -0.070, 104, 121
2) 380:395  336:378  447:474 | 0.122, 93.6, 120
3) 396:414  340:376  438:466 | -0.085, 93.4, 122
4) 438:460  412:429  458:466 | -0.003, 123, 121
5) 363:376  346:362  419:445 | 0.342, 102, 122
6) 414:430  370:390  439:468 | -0.190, 78.6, 121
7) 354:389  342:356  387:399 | 0.253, 106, 104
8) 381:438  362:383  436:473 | -0.165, 76.6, 121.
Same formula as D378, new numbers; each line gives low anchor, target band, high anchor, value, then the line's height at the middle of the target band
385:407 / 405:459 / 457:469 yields -0.067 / 114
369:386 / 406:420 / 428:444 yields -0.159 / 104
